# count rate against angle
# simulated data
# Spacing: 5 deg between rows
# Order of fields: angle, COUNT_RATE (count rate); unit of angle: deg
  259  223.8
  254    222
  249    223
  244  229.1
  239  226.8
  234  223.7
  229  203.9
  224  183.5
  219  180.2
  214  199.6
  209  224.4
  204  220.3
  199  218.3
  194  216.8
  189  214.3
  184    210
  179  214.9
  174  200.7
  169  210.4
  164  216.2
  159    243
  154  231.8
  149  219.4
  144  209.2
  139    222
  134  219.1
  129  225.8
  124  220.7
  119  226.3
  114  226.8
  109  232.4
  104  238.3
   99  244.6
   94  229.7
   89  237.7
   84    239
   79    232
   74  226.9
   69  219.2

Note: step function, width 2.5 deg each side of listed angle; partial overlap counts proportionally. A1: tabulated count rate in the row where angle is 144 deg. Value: 209.2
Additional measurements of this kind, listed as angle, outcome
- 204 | 220.3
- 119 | 226.3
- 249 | 223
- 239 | 226.8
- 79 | 232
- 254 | 222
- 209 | 224.4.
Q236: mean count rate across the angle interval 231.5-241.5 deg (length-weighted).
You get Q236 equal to 225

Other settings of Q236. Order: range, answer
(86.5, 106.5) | 238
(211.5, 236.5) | 198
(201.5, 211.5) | 222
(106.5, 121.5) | 228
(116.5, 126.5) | 224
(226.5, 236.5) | 214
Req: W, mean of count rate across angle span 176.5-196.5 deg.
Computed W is 214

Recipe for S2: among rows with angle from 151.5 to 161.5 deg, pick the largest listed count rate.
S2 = 243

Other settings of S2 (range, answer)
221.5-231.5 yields 203.9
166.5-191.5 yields 214.9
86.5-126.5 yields 244.6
